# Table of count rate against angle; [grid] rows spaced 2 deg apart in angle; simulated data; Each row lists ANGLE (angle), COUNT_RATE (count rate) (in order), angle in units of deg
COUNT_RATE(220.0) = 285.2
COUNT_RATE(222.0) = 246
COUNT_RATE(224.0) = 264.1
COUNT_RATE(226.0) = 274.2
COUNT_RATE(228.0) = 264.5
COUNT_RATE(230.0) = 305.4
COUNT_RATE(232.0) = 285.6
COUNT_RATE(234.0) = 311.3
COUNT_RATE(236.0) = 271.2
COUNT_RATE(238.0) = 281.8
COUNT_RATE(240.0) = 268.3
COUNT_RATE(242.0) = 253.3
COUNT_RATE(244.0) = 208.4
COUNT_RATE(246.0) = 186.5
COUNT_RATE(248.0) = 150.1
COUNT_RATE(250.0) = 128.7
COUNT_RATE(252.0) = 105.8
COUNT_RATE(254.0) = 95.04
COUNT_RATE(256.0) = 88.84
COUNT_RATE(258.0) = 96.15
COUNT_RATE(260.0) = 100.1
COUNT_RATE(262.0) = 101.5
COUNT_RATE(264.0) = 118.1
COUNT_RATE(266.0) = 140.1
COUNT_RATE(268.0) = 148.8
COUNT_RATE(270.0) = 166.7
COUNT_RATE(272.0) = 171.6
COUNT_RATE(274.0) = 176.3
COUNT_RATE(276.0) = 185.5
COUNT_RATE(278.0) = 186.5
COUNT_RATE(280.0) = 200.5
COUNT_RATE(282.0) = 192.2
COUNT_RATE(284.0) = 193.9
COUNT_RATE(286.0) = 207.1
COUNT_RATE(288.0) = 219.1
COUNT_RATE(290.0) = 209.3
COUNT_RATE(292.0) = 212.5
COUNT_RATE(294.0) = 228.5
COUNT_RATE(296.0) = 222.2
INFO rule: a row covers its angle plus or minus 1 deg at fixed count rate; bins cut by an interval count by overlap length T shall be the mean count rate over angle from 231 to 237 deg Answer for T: 289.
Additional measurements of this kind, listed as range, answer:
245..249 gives 168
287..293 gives 214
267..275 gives 166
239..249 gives 213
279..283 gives 196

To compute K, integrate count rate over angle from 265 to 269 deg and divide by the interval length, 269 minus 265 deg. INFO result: 144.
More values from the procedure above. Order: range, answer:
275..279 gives 186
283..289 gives 207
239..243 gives 261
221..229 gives 262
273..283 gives 188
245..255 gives 133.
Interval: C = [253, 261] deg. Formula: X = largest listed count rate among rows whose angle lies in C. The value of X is 100.1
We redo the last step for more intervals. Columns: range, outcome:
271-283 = 200.5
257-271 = 166.7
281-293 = 219.1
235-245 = 281.8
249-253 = 128.7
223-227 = 274.2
